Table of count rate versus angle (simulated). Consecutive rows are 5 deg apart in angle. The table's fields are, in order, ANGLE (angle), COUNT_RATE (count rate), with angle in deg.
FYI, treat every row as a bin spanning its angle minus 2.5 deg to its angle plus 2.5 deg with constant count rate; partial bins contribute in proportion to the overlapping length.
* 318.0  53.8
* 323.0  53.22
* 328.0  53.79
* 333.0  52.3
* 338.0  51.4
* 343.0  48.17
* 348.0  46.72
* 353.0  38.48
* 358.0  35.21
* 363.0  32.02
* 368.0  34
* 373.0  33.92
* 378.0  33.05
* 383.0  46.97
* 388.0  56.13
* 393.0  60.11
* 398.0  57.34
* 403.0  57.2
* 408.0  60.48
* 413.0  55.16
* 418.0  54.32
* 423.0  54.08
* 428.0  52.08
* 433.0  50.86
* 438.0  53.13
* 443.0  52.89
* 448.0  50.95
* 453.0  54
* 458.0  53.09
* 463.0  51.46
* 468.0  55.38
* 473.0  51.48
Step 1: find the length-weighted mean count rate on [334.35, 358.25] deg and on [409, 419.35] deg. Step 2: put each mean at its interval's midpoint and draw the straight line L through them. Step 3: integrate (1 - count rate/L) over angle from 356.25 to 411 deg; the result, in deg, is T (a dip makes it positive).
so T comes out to 5.5 deg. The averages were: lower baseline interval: 45.2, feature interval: 46.3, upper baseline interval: 55.6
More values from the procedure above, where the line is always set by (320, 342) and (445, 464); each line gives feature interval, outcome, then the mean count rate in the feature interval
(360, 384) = 7.8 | 35.3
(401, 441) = -1.7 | 54.6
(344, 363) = 4.6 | 39.7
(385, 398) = -1.3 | 57.5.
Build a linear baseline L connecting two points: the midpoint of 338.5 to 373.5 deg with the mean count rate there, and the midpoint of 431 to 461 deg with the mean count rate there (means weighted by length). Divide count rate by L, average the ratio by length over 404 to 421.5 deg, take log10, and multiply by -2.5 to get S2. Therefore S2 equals -0.19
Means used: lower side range 39.4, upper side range 52.5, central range 56.6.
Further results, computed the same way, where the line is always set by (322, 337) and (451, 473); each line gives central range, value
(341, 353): 0.16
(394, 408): -0.10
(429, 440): 0.03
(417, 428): -0.01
